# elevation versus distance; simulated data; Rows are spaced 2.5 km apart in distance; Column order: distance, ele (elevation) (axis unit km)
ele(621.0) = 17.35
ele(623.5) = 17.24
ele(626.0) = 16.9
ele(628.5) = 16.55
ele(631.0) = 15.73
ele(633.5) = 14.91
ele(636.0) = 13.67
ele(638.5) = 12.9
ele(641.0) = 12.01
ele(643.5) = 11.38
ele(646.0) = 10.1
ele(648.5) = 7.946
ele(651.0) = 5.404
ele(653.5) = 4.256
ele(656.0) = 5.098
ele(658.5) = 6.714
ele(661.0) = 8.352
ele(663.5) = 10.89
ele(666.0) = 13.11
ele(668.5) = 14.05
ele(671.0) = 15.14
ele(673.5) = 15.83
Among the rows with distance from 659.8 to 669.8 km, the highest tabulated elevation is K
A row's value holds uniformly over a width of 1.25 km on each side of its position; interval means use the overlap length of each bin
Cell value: 14.05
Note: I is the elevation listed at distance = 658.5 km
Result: 6.714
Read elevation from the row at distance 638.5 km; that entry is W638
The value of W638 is 12.9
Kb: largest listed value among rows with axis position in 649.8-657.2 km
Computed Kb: 5.404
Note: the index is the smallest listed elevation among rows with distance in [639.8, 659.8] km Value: 4.256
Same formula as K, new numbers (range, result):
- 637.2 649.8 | 12.9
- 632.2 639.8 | 14.91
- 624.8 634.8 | 16.9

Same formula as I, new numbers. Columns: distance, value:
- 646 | 10.1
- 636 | 13.67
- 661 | 8.352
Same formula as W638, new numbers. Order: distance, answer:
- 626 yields 16.9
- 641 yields 12.01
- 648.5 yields 7.946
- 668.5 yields 14.05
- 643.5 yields 11.38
